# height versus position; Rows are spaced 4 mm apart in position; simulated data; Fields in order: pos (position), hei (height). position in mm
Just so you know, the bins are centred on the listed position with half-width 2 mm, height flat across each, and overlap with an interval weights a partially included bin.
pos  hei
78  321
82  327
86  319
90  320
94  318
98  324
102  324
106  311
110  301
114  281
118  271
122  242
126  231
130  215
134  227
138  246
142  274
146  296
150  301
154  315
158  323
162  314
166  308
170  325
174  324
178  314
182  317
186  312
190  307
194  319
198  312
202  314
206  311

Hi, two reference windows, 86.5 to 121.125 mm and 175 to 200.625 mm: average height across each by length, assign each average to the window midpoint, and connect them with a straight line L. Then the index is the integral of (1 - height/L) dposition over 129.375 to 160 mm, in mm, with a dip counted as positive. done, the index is 3.2 mm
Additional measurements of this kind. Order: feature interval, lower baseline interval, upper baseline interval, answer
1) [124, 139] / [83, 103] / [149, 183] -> 4.2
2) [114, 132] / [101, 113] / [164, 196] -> 3.8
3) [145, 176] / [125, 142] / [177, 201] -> -4.7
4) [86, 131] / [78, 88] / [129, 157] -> 2.0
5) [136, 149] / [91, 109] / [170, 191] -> 1.8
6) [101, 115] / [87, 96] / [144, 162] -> 0.5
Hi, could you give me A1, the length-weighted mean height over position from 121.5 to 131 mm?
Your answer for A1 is 229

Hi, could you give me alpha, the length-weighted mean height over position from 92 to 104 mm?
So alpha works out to 322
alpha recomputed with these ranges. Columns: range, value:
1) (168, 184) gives 320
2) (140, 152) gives 290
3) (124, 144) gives 239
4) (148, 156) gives 308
